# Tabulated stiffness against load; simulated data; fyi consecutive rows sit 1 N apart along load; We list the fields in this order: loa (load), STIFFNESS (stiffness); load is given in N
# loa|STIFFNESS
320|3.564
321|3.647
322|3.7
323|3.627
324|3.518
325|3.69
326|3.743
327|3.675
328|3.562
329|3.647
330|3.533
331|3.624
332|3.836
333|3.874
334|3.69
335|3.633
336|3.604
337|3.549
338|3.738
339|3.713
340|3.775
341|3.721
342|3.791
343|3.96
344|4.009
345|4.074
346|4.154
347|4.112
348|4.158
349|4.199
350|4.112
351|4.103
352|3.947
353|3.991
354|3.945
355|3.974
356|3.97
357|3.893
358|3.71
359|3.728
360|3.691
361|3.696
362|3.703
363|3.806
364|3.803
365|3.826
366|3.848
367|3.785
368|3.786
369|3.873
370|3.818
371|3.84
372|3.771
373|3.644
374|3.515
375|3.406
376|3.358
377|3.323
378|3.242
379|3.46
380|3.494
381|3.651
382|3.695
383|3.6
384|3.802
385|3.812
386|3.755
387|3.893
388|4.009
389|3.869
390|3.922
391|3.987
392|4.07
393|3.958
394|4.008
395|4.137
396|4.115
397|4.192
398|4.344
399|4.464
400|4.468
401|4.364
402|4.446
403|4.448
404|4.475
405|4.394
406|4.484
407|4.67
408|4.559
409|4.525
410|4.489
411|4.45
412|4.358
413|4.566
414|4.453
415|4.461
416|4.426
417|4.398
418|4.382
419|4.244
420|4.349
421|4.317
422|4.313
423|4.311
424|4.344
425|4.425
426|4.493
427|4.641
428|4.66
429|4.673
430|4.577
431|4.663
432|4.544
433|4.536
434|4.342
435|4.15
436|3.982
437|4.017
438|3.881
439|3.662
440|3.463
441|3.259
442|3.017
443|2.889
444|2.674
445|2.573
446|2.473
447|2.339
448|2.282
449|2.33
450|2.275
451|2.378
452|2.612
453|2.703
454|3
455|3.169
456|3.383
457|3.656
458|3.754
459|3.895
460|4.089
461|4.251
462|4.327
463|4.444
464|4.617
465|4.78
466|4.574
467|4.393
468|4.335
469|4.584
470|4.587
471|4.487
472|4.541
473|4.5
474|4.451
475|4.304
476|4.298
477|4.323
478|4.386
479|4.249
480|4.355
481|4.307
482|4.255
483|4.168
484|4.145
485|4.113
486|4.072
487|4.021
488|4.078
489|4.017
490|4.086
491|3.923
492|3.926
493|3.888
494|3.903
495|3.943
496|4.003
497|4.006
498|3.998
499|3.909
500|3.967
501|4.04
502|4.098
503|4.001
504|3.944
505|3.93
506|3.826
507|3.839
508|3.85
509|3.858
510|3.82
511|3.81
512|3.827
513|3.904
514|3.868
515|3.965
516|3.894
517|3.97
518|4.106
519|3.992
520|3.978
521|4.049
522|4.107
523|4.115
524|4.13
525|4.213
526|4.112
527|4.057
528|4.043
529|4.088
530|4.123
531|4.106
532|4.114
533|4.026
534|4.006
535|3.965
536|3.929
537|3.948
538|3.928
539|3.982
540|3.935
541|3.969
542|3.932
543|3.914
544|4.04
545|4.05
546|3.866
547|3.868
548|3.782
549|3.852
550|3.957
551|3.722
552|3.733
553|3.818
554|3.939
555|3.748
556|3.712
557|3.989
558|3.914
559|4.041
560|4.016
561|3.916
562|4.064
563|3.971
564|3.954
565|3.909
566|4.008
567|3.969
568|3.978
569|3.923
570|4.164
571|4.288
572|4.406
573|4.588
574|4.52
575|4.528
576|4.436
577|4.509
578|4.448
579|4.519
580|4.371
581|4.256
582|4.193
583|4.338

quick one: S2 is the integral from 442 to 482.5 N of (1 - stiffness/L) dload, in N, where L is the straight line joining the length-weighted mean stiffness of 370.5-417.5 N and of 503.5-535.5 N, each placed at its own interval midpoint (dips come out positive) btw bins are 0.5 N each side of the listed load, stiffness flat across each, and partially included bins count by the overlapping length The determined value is 2.85 N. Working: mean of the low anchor 4.06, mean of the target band 3.74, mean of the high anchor 3.99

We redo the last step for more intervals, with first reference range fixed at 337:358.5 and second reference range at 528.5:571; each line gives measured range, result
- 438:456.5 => 5.23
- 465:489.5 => -2.32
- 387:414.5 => -2.44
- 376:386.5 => 0.99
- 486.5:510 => -0.03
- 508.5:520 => 0.11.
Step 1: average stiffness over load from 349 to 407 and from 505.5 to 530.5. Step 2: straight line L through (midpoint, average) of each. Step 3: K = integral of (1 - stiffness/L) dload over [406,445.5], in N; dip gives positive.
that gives -2.4 N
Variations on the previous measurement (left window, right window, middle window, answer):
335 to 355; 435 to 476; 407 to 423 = -2.9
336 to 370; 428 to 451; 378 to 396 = -0.5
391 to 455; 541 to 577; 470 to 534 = -1.3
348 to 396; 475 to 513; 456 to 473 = -1.4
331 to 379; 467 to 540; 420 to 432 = -1.7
